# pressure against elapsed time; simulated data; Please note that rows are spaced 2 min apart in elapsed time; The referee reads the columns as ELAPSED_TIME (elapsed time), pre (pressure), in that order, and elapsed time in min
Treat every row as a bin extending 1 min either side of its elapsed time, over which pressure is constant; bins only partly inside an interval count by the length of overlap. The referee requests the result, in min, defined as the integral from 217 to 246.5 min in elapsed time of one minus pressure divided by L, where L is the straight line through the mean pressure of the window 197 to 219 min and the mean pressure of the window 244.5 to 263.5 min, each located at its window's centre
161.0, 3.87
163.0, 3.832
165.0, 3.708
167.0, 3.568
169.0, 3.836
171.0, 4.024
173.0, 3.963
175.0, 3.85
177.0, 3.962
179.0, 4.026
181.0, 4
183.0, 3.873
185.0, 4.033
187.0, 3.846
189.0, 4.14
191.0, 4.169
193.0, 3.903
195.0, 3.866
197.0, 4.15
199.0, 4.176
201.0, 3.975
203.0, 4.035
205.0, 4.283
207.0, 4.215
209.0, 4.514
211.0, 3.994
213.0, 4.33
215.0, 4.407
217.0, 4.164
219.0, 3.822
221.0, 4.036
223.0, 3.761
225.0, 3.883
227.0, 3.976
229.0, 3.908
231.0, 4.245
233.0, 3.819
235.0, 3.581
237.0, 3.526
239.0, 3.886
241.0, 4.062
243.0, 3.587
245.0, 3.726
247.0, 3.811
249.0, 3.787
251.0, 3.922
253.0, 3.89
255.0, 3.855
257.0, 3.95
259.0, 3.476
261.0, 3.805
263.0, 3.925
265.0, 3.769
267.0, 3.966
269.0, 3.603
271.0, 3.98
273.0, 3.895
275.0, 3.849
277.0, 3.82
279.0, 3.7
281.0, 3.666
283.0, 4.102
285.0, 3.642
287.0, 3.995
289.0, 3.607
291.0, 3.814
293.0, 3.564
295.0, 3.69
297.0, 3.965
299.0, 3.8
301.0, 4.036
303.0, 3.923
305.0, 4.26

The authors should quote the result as 1.04 min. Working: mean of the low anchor 4.19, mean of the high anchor 3.81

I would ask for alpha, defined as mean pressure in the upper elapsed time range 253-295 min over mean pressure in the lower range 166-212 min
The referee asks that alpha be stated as 0.9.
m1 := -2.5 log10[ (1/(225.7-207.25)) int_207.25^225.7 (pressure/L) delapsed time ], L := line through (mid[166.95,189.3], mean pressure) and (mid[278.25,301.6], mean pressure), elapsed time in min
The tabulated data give -0.06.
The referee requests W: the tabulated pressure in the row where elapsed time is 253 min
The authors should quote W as 3.89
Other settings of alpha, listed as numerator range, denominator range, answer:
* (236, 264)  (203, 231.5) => 0.93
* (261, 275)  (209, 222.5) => 0.93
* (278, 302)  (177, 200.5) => 0.95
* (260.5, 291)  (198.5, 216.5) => 0.91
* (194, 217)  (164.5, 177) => 1.09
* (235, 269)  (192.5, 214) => 0.92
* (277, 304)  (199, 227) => 0.93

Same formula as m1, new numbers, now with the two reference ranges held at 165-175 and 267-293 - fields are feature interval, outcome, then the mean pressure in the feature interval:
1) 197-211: -0.097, 4.18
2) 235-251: 0.013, 3.77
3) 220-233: -0.039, 3.96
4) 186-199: -0.055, 4.02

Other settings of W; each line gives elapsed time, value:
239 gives 3.886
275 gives 3.849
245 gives 3.726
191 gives 4.169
